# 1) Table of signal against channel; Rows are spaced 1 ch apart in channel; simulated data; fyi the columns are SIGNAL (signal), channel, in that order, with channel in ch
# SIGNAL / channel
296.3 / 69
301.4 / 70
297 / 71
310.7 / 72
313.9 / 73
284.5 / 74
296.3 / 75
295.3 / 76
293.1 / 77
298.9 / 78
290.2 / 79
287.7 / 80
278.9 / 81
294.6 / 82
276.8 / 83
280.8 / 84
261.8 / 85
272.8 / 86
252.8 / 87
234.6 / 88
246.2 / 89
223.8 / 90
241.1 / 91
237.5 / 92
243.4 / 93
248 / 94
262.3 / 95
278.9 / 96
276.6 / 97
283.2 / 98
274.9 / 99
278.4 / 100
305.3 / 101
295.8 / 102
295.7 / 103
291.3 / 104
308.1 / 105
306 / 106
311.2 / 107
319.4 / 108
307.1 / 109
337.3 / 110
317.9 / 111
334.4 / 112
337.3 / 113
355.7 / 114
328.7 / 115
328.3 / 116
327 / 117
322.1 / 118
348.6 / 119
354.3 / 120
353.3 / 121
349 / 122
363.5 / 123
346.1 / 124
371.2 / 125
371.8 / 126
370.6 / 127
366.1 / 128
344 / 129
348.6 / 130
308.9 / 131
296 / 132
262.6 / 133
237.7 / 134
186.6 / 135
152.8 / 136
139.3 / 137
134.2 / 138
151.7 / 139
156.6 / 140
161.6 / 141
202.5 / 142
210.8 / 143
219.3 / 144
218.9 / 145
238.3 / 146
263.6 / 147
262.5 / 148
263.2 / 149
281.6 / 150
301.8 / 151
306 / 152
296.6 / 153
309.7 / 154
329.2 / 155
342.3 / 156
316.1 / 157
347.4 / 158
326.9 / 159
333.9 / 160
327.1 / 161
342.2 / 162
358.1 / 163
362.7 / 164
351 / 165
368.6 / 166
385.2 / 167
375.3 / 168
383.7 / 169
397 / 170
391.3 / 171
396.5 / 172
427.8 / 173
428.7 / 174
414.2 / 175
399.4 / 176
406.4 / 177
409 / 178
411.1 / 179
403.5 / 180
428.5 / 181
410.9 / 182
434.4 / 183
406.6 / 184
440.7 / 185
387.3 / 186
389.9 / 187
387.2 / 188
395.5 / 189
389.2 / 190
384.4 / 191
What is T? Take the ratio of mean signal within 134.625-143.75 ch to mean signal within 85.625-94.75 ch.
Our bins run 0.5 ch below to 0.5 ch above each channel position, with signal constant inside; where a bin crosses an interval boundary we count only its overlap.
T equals 0.7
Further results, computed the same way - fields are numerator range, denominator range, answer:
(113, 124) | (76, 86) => 1.20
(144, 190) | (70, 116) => 1.24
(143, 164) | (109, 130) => 0.86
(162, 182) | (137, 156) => 1.64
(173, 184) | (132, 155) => 1.81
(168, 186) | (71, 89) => 1.45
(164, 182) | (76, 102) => 1.47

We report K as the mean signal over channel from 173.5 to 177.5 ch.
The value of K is 412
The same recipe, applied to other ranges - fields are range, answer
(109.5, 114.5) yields 337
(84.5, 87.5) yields 262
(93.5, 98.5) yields 270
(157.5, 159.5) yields 337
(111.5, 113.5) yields 336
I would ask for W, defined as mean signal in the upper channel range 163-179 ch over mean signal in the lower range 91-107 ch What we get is 1.41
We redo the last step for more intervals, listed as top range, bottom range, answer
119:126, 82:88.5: 1.34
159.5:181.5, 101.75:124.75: 1.18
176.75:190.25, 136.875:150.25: 1.96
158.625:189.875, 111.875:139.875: 1.30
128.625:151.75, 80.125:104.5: 0.87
